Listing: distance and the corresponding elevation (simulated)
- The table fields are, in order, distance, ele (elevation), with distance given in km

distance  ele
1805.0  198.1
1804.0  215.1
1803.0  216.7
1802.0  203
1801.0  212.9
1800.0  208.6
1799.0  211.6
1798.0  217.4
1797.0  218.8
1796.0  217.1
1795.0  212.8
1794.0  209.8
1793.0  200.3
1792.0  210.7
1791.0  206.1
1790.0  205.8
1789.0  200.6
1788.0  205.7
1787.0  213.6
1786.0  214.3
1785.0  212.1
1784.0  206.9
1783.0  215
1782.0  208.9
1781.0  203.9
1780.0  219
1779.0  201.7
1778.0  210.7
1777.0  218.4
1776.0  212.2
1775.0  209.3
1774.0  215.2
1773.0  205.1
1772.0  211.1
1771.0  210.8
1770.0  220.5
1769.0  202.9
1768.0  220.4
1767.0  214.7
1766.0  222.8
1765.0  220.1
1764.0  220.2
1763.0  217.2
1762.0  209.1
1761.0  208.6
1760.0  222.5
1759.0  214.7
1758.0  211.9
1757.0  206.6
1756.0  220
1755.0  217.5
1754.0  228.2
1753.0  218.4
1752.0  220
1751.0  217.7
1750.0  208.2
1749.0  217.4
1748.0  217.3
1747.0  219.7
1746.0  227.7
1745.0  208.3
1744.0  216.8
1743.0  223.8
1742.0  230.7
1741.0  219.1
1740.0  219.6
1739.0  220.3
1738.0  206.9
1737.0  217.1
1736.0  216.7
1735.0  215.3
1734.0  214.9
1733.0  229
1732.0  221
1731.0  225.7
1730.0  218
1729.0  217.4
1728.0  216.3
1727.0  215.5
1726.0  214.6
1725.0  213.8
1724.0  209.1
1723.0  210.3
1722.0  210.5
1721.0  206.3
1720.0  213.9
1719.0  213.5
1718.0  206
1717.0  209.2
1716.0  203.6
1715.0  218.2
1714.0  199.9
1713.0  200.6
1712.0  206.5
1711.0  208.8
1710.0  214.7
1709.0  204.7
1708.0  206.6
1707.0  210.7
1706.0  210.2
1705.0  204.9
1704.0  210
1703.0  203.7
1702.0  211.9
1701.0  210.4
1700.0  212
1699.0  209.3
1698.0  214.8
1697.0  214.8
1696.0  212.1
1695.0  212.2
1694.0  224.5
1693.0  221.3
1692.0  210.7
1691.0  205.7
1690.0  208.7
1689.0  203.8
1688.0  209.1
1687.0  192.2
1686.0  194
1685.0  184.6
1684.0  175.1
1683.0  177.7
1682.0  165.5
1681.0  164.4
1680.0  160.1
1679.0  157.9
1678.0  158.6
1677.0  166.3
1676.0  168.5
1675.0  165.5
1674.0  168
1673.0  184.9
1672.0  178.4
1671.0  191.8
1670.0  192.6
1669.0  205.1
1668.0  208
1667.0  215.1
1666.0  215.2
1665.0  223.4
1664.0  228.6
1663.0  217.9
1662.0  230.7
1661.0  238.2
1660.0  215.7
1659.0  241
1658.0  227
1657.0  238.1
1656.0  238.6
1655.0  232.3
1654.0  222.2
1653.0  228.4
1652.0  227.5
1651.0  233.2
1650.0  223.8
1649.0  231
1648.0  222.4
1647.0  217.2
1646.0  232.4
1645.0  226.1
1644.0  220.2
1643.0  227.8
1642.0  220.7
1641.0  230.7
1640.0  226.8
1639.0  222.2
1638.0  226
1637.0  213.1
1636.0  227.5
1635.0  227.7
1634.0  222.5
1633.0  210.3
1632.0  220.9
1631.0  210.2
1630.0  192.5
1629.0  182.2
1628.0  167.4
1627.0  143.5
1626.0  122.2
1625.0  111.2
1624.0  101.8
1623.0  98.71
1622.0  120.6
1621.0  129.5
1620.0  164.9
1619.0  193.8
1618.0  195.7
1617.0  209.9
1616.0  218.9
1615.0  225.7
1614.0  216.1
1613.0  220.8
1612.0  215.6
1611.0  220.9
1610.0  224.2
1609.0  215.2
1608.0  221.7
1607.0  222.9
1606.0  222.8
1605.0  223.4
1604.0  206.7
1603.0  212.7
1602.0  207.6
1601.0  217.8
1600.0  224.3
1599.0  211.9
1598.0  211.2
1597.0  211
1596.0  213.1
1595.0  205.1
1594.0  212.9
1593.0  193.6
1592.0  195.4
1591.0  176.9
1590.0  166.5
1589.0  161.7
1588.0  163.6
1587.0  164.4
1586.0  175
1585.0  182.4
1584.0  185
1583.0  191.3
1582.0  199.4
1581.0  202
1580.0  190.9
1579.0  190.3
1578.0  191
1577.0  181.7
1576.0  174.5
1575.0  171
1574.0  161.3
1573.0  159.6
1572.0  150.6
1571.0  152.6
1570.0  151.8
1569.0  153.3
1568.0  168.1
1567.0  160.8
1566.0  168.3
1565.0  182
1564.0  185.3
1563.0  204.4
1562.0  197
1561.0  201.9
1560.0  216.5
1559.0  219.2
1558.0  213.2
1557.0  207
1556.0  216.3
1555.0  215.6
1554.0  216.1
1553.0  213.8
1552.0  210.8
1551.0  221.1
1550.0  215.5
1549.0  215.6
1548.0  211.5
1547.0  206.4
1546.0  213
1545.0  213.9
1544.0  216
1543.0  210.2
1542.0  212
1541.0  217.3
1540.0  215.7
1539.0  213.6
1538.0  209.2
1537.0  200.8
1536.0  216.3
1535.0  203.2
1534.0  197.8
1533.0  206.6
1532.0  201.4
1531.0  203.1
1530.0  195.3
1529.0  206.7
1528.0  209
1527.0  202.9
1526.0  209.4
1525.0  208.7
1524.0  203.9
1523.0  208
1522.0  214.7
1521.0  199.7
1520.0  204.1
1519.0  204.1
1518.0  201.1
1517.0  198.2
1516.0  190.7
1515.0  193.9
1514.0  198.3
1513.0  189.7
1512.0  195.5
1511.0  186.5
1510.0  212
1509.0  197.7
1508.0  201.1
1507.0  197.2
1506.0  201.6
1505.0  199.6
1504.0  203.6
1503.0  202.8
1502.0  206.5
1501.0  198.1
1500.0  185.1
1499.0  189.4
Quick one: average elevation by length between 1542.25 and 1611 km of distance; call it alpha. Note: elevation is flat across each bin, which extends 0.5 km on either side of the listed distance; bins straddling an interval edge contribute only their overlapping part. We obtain 197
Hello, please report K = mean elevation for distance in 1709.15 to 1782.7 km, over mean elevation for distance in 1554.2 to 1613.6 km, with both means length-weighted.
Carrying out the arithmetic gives 1.10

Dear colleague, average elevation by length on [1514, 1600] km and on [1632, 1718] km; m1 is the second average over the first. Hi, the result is 1.06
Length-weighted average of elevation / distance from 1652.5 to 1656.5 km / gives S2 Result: 230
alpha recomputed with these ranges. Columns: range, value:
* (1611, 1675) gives 204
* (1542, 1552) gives 213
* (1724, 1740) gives 217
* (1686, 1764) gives 213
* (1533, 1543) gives 209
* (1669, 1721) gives 198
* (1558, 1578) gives 178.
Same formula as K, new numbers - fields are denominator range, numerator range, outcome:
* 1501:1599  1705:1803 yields 1.08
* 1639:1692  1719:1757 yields 1.05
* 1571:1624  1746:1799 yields 1.11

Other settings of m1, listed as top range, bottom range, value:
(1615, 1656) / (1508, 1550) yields 0.97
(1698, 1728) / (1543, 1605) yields 1.08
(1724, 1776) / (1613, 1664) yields 1.06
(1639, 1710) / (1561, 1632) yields 1.12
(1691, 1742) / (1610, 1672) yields 1.03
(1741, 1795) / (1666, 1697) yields 1.12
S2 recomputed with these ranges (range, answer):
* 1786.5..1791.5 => 206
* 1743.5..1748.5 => 218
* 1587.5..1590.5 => 164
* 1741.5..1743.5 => 227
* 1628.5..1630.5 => 187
